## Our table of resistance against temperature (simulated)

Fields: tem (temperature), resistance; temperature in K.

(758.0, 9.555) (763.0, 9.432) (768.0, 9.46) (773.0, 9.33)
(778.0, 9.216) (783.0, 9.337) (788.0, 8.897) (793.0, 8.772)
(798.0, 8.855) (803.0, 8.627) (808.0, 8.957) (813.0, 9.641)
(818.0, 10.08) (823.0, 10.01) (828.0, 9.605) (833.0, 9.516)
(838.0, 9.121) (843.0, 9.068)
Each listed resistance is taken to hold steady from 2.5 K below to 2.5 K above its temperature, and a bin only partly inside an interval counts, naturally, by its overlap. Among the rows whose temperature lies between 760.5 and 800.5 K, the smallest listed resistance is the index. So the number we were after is 8.772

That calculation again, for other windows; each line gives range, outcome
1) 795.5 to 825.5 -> 8.627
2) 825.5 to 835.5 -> 9.516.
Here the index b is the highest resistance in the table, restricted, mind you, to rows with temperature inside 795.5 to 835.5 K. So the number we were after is 10.08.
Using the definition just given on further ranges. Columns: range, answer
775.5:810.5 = 9.337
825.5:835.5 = 9.605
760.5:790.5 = 9.46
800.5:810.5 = 8.957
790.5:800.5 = 8.855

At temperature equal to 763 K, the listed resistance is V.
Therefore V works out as 9.432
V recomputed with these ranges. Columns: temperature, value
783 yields 9.337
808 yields 8.957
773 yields 9.33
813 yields 9.641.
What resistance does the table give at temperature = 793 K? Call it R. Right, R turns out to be 8.772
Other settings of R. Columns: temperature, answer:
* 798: 8.855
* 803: 8.627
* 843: 9.068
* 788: 8.897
